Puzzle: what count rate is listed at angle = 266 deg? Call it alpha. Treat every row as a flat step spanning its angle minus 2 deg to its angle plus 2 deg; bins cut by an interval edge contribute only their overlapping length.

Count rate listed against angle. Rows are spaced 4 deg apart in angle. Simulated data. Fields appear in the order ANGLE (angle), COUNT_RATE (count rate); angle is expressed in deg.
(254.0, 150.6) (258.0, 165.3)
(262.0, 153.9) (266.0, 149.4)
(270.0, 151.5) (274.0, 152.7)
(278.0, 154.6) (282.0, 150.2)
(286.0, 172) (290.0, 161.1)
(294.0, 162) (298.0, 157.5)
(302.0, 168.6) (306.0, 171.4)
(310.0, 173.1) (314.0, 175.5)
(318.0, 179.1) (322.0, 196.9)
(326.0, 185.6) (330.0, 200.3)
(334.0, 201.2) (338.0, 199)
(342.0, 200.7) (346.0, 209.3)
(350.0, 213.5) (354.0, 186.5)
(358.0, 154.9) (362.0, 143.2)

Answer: 149.4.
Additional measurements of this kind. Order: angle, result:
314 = 175.5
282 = 150.2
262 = 153.9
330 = 200.3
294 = 162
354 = 186.5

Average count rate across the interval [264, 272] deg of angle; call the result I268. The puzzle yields 150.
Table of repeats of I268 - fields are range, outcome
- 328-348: 202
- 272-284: 152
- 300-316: 172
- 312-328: 184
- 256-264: 160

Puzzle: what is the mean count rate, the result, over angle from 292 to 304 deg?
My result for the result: 163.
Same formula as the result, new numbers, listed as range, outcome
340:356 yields 202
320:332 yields 194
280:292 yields 161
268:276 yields 152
